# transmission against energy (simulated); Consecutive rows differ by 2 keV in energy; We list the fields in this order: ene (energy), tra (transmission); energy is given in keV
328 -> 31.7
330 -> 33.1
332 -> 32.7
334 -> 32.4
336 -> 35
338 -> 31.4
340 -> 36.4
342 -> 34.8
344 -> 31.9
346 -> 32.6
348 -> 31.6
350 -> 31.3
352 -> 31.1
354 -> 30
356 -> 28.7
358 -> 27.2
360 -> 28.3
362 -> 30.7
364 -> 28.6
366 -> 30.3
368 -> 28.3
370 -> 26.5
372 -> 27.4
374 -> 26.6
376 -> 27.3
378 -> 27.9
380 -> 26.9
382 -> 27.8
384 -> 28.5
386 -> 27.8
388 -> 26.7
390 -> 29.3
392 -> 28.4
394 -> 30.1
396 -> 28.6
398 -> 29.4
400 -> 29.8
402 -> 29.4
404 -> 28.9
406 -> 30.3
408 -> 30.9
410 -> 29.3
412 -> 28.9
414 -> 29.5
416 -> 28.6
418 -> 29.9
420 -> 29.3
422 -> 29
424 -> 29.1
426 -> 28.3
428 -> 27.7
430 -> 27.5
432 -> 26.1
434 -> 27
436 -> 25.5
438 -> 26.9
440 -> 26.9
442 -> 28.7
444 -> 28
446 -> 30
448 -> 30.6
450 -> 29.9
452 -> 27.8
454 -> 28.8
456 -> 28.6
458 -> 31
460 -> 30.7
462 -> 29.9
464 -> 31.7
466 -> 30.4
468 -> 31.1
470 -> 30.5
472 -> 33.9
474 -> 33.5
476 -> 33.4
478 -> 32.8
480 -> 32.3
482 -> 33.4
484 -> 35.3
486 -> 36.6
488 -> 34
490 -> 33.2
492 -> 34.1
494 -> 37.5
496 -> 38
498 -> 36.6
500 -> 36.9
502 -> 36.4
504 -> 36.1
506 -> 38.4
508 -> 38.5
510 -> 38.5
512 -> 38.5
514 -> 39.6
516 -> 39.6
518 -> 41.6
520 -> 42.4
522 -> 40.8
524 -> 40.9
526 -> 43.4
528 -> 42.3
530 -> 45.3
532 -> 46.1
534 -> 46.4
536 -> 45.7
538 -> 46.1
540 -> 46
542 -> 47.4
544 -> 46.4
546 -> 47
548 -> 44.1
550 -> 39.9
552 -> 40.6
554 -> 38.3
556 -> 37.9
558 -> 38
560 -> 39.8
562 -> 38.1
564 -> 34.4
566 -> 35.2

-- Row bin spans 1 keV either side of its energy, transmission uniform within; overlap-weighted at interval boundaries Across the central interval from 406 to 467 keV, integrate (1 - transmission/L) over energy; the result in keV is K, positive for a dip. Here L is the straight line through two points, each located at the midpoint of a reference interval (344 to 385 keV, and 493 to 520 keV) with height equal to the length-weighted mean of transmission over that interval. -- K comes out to 8.6 keV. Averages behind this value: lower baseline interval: 29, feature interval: 28.9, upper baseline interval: 38.3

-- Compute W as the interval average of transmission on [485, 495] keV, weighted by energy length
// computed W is 35.1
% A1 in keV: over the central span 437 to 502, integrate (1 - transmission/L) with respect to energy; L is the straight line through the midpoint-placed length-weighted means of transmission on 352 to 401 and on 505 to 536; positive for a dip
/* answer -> 8.8 keV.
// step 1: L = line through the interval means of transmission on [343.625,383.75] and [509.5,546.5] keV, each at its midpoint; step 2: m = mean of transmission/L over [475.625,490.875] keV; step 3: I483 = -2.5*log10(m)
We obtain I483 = 0.17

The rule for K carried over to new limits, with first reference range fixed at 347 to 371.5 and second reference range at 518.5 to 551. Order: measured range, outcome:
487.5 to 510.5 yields 2.7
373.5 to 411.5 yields 4.2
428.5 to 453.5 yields 5.8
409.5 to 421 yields 1.6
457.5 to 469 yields 2.2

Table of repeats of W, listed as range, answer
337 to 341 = 33.9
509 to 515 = 38.9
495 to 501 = 37.2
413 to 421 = 29.3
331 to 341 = 33.6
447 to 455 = 29.3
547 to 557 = 40.2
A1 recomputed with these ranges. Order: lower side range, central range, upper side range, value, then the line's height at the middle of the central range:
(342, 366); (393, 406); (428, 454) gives -0.2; 29.1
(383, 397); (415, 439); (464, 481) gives 1.8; 30.2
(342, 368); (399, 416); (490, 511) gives 1.6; 32.7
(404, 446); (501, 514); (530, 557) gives 0.5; 39.3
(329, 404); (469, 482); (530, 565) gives 1.6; 37.5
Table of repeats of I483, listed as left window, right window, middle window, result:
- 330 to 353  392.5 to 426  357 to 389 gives 0.122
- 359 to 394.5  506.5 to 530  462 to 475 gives 0.147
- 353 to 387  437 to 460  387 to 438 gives -0.004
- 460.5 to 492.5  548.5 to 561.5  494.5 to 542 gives -0.136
